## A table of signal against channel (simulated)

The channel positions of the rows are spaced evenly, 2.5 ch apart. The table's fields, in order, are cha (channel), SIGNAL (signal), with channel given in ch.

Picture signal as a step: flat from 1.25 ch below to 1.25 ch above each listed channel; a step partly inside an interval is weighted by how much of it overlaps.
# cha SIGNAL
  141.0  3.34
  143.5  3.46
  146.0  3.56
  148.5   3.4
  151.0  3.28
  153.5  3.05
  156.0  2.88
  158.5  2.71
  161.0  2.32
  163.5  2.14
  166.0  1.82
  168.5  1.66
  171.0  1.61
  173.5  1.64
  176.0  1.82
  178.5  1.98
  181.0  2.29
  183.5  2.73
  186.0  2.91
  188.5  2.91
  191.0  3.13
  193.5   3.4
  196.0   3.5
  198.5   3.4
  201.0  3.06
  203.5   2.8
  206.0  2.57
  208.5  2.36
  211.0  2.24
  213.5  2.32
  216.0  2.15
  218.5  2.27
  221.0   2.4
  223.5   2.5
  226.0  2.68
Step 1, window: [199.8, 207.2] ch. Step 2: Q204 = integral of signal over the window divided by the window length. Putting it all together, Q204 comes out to 2.81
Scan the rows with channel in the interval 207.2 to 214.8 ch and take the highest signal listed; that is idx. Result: 2.36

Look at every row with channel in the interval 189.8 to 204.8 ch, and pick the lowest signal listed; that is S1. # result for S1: 2.8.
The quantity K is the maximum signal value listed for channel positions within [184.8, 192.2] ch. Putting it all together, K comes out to 3.13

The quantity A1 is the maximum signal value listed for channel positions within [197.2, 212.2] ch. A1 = 3.4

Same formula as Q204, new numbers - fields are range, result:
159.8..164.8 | 2.22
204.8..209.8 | 2.46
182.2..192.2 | 2.92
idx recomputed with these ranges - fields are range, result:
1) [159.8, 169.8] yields 2.32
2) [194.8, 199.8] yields 3.5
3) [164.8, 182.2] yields 2.29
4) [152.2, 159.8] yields 3.05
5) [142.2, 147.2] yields 3.56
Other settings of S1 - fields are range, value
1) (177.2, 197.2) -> 1.98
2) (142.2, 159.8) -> 2.71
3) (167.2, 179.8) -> 1.61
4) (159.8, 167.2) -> 1.82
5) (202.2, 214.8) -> 2.24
